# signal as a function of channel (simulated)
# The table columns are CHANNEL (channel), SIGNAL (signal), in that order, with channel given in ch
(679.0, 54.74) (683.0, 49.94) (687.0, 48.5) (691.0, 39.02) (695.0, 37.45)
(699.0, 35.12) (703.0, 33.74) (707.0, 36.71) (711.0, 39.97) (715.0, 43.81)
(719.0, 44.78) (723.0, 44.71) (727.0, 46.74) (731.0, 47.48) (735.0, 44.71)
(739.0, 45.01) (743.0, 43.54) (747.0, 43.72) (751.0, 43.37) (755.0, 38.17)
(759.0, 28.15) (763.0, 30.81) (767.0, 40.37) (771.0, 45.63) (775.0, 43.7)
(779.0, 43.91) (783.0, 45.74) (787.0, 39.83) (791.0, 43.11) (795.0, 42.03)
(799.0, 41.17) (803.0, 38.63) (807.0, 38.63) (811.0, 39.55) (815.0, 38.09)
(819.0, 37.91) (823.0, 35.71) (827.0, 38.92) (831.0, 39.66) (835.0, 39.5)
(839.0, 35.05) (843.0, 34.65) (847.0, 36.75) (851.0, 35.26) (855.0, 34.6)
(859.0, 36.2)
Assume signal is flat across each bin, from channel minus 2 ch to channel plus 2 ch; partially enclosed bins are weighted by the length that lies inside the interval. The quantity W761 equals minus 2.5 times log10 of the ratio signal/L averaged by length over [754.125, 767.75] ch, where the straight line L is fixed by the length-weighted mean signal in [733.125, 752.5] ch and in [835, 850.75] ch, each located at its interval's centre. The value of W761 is 0.261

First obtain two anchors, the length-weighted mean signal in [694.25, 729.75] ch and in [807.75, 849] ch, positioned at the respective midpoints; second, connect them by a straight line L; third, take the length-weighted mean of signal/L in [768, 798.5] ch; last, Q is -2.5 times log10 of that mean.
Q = -0.12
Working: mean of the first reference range 40.6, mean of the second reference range 37.6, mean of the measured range 43.2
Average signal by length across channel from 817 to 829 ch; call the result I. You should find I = 37.5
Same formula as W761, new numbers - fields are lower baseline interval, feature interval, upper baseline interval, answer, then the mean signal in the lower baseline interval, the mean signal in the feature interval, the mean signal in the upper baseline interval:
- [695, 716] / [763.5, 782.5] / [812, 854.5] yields -0.14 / 37.5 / 42.6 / 37.1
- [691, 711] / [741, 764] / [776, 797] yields 0.06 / 36.5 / 38.3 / 43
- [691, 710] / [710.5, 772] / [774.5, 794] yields -0.06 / 36.3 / 41.9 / 43.2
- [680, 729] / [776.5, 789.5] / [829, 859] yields -0.11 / 42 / 43.2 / 36.5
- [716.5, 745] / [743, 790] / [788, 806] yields 0.06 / 45.3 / 40.5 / 41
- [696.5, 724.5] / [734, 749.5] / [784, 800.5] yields -0.09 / 39.7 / 44.2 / 41.8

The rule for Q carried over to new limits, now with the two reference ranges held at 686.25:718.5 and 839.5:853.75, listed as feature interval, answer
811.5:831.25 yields -0.06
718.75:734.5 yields -0.19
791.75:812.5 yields -0.10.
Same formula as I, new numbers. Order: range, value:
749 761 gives 36.6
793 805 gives 40.6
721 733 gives 46.3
